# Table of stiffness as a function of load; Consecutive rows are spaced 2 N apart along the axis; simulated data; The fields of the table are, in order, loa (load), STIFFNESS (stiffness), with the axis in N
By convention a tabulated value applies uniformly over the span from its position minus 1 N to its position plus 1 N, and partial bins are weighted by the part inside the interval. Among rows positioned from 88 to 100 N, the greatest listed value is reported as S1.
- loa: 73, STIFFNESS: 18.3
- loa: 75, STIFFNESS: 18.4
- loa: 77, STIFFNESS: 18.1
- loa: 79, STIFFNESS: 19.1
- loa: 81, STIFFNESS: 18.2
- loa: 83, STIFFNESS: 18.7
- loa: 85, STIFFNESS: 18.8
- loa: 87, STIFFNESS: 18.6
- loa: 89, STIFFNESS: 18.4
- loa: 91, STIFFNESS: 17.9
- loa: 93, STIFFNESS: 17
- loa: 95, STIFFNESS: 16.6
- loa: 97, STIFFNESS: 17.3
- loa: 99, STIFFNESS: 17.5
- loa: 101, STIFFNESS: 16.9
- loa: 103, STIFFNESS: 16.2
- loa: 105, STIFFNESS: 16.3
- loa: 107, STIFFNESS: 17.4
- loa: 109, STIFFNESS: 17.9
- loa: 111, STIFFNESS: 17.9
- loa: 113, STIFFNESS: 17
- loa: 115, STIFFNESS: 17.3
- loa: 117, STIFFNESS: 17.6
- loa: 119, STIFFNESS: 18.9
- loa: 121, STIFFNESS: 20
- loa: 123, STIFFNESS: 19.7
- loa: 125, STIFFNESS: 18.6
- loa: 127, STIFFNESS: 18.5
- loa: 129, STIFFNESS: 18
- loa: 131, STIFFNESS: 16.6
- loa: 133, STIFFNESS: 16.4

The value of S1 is 18.4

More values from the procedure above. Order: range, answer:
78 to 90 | 19.1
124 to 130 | 18.6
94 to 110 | 17.9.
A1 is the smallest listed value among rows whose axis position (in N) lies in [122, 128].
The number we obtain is 18.5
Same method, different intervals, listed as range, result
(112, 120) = 17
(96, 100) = 17.3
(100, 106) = 16.2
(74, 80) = 18.1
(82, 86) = 18.7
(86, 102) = 16.6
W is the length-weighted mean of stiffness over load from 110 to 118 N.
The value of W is 17.4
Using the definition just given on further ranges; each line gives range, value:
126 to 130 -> 18.2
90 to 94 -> 17.4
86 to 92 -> 18.3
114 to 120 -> 17.9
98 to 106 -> 16.7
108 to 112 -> 17.9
